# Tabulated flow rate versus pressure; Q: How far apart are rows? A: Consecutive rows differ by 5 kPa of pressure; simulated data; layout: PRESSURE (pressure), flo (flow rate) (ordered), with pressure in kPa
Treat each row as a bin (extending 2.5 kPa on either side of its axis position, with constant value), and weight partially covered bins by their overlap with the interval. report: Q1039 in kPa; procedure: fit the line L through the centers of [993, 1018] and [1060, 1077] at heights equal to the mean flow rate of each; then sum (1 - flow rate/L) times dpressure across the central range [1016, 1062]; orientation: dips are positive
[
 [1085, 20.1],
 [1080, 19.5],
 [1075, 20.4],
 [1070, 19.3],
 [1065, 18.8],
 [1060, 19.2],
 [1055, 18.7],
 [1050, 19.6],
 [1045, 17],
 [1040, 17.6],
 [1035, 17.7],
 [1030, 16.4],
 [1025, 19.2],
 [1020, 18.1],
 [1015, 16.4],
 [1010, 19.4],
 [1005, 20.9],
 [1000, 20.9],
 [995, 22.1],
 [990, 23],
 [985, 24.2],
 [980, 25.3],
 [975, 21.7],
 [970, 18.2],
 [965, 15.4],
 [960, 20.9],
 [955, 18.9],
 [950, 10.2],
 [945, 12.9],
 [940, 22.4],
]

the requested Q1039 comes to 3.6 kPa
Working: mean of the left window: 19.9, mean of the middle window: 18.1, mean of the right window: 19.4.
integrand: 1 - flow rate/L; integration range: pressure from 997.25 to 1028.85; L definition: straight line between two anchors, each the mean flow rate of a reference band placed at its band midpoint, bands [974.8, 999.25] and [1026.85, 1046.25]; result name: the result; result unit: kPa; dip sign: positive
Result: 1.62 kPa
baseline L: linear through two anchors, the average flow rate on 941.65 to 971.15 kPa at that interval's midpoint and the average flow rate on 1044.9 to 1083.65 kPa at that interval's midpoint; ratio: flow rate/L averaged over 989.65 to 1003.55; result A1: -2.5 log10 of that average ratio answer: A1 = -0.25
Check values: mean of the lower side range 16.2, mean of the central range 21.8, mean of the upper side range 19.2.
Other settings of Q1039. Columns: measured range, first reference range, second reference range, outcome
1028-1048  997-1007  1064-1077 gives 2.9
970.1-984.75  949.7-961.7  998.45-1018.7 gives -3.6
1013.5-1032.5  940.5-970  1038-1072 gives 0.3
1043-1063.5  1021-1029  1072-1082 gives 0.6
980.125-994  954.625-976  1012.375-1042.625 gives -4.0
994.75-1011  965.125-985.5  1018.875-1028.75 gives -0.9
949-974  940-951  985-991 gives 0.4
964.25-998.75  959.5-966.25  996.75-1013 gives -4.9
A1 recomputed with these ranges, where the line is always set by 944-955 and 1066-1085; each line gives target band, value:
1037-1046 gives 0.03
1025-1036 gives -0.01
